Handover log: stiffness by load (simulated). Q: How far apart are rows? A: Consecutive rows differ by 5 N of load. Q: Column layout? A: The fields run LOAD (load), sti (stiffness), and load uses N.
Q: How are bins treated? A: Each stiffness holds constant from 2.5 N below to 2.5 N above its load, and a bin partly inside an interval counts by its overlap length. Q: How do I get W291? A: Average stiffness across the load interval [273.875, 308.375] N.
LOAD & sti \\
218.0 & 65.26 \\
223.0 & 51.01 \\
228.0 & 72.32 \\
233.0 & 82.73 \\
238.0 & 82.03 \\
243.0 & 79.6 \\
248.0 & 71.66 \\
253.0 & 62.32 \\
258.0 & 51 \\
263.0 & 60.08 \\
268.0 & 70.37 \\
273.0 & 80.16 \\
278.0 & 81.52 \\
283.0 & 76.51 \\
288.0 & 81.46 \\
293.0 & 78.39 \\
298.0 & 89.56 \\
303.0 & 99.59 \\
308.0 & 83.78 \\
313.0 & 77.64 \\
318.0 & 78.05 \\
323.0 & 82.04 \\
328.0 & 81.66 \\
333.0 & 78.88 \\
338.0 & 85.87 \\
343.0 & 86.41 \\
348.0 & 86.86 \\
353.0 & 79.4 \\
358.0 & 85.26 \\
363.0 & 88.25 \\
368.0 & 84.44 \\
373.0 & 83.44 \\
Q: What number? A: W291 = 84.2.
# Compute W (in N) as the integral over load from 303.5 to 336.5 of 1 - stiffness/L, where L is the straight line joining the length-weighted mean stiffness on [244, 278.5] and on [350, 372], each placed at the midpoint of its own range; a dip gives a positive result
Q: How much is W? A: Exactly -1.78 N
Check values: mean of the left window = 67.9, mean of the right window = 84.3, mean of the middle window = 81.7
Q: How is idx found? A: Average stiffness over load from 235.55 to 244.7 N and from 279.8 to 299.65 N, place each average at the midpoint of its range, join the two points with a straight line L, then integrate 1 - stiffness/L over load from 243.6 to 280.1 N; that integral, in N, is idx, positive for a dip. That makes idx 5.6 N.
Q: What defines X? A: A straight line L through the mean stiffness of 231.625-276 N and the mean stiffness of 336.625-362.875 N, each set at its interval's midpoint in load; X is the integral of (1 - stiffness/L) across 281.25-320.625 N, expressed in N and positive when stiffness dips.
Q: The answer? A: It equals -2.7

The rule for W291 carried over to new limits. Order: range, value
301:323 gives 84.1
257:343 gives 79.3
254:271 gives 61.2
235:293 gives 72.8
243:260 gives 64.6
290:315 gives 85.9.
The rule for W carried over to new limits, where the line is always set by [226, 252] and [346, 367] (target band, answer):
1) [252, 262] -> 2.8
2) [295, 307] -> -1.7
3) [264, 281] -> 0.7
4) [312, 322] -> 0.4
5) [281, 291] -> 0.1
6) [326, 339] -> 0.2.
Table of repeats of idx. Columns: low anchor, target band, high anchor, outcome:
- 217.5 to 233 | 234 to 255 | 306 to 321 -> -1.9 N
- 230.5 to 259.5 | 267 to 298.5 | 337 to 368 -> -1.1 N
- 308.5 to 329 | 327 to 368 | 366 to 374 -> -0.9 N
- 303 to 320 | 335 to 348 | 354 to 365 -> -0.2 N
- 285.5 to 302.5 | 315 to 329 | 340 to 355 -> 0.7 N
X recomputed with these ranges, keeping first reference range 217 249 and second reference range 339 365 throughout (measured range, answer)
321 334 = 0.2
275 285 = -0.2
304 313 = -0.5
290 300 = -0.6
